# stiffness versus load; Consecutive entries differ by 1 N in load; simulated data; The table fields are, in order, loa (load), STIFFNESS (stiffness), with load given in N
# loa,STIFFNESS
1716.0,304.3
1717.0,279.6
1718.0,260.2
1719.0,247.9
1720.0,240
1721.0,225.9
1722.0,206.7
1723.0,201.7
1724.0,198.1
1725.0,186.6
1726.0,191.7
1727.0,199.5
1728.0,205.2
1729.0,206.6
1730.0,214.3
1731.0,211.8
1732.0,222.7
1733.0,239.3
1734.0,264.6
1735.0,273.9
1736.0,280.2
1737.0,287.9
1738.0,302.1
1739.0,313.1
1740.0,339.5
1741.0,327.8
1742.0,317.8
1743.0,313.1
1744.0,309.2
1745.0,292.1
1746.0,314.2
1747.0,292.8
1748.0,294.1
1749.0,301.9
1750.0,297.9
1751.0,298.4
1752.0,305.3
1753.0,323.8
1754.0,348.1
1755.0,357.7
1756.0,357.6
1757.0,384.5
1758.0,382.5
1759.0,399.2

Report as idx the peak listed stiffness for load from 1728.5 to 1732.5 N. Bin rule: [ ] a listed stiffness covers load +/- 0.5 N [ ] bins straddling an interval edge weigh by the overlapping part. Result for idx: 222.7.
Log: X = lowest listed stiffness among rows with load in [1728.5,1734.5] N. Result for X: 206.6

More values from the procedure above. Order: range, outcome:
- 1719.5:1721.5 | 225.9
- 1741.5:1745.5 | 292.1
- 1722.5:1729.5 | 186.6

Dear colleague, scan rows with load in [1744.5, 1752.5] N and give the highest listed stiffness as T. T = 314.2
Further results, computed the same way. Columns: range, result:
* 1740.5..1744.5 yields 327.8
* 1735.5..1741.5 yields 339.5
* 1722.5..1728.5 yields 205.2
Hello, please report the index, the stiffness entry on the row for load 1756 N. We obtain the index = 357.6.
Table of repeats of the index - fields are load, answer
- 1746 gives 314.2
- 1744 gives 309.2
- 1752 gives 305.3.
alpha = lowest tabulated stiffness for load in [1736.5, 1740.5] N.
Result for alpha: 287.9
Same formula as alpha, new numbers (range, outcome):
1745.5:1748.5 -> 292.8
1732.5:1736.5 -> 239.3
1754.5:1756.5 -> 357.6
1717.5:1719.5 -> 247.9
